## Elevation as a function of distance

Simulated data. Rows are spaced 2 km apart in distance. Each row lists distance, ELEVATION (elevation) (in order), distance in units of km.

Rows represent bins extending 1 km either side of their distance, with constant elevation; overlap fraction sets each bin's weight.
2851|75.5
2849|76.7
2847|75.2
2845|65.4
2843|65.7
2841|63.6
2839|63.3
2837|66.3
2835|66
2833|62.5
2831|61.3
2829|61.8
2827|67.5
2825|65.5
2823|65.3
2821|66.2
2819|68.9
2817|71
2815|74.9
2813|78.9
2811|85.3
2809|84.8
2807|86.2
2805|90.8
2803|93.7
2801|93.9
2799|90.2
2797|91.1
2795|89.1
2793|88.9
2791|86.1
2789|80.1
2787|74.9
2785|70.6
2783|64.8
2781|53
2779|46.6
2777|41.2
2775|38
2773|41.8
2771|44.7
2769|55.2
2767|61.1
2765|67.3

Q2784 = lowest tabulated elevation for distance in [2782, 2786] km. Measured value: 64.8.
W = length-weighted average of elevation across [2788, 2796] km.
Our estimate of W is 86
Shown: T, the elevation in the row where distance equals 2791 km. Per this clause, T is 86.1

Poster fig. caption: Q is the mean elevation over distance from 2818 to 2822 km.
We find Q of 67.6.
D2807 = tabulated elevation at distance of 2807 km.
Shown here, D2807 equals 86.2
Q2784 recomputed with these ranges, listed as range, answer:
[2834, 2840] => 63.3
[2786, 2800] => 74.9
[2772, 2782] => 38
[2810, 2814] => 78.9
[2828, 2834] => 61.3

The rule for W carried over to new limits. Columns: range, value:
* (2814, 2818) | 73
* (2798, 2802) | 92.1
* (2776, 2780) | 43.9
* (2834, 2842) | 64.8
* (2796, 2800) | 90.7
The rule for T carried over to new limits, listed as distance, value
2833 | 62.5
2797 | 91.1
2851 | 75.5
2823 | 65.3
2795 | 89.1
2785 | 70.6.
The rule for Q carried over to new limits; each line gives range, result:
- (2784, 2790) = 75.2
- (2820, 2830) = 65.3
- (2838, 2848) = 66.6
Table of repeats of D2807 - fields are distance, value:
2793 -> 88.9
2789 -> 80.1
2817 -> 71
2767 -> 61.1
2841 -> 63.6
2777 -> 41.2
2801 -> 93.9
